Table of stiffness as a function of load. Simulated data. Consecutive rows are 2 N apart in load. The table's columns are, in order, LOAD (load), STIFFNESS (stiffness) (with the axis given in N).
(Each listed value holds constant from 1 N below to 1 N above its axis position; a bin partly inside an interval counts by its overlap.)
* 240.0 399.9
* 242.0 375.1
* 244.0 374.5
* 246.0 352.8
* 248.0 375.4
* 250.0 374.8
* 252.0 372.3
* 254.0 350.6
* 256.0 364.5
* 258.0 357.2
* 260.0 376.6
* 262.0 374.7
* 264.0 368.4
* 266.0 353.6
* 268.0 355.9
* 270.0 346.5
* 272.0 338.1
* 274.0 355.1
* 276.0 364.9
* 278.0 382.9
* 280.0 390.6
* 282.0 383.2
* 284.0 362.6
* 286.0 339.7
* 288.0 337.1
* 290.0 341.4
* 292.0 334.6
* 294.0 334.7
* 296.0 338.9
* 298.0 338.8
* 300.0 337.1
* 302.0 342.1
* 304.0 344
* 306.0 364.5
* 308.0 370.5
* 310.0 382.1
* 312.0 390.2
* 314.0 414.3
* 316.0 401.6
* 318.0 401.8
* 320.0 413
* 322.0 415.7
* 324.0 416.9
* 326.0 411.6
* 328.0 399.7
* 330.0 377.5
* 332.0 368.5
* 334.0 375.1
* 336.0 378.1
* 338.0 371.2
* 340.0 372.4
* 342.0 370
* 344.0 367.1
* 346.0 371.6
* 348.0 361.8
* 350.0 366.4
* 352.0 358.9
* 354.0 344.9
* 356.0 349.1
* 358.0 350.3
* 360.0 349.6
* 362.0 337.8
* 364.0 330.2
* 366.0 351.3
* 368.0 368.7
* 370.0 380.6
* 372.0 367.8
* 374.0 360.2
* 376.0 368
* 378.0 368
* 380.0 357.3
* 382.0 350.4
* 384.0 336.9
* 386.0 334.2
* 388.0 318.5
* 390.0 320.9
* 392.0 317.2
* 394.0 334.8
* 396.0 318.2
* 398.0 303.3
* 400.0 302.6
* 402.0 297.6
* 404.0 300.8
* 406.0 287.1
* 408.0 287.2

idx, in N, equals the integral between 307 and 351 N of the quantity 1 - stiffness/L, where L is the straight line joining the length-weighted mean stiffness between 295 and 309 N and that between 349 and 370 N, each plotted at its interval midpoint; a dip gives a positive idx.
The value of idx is -4.57 N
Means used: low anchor 348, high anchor 352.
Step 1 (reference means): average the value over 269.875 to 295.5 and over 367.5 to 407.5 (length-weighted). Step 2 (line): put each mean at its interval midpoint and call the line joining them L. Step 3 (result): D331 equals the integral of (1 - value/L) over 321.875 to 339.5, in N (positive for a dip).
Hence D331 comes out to -2.23 N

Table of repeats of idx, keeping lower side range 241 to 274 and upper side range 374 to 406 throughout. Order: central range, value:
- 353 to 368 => -0.5 N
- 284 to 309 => 0.6 N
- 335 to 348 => -1.1 N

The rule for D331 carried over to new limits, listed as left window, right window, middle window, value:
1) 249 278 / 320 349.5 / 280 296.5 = 0.9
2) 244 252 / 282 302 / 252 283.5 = -0.6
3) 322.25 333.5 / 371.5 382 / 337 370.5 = 1.7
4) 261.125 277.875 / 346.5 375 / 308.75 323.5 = -1.9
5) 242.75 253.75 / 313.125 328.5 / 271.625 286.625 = 0.8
